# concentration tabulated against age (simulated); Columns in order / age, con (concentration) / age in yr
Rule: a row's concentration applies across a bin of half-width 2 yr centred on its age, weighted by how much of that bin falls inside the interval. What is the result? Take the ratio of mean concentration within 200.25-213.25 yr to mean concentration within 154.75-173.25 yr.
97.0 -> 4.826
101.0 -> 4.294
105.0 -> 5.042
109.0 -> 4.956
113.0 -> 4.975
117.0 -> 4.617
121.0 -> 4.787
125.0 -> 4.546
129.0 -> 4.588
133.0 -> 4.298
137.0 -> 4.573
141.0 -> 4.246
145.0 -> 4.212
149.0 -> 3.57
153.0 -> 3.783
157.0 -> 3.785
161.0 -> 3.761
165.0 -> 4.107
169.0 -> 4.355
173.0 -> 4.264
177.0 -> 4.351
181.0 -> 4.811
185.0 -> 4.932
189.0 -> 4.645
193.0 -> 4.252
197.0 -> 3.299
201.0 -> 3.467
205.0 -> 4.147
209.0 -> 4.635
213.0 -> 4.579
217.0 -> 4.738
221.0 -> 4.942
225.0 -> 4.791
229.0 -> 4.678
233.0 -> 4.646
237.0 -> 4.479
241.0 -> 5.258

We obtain 1.05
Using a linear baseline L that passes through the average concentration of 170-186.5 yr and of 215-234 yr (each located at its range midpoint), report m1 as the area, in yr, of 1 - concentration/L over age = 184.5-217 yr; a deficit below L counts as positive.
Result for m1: 2.9 yr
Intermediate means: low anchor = 4.56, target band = 4.24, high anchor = 4.76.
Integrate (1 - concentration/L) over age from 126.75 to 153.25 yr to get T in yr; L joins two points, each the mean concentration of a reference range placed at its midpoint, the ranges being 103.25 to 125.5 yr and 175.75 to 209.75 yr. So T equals 2.5 yr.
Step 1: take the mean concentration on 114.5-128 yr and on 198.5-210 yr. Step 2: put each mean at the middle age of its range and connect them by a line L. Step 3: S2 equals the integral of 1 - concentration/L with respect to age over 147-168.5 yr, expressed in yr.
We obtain 2.59 yr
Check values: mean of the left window 4.66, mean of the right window 4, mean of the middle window 3.84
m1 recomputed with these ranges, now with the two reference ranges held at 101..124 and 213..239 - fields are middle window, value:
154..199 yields 5.0 yr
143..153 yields 1.9 yr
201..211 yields 1.1 yr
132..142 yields 0.8 yr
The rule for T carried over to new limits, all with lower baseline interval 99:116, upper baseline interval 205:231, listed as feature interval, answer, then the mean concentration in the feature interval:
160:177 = 2.0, 4.17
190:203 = 2.6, 3.75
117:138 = 1.0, 4.56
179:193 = 0.0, 4.72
